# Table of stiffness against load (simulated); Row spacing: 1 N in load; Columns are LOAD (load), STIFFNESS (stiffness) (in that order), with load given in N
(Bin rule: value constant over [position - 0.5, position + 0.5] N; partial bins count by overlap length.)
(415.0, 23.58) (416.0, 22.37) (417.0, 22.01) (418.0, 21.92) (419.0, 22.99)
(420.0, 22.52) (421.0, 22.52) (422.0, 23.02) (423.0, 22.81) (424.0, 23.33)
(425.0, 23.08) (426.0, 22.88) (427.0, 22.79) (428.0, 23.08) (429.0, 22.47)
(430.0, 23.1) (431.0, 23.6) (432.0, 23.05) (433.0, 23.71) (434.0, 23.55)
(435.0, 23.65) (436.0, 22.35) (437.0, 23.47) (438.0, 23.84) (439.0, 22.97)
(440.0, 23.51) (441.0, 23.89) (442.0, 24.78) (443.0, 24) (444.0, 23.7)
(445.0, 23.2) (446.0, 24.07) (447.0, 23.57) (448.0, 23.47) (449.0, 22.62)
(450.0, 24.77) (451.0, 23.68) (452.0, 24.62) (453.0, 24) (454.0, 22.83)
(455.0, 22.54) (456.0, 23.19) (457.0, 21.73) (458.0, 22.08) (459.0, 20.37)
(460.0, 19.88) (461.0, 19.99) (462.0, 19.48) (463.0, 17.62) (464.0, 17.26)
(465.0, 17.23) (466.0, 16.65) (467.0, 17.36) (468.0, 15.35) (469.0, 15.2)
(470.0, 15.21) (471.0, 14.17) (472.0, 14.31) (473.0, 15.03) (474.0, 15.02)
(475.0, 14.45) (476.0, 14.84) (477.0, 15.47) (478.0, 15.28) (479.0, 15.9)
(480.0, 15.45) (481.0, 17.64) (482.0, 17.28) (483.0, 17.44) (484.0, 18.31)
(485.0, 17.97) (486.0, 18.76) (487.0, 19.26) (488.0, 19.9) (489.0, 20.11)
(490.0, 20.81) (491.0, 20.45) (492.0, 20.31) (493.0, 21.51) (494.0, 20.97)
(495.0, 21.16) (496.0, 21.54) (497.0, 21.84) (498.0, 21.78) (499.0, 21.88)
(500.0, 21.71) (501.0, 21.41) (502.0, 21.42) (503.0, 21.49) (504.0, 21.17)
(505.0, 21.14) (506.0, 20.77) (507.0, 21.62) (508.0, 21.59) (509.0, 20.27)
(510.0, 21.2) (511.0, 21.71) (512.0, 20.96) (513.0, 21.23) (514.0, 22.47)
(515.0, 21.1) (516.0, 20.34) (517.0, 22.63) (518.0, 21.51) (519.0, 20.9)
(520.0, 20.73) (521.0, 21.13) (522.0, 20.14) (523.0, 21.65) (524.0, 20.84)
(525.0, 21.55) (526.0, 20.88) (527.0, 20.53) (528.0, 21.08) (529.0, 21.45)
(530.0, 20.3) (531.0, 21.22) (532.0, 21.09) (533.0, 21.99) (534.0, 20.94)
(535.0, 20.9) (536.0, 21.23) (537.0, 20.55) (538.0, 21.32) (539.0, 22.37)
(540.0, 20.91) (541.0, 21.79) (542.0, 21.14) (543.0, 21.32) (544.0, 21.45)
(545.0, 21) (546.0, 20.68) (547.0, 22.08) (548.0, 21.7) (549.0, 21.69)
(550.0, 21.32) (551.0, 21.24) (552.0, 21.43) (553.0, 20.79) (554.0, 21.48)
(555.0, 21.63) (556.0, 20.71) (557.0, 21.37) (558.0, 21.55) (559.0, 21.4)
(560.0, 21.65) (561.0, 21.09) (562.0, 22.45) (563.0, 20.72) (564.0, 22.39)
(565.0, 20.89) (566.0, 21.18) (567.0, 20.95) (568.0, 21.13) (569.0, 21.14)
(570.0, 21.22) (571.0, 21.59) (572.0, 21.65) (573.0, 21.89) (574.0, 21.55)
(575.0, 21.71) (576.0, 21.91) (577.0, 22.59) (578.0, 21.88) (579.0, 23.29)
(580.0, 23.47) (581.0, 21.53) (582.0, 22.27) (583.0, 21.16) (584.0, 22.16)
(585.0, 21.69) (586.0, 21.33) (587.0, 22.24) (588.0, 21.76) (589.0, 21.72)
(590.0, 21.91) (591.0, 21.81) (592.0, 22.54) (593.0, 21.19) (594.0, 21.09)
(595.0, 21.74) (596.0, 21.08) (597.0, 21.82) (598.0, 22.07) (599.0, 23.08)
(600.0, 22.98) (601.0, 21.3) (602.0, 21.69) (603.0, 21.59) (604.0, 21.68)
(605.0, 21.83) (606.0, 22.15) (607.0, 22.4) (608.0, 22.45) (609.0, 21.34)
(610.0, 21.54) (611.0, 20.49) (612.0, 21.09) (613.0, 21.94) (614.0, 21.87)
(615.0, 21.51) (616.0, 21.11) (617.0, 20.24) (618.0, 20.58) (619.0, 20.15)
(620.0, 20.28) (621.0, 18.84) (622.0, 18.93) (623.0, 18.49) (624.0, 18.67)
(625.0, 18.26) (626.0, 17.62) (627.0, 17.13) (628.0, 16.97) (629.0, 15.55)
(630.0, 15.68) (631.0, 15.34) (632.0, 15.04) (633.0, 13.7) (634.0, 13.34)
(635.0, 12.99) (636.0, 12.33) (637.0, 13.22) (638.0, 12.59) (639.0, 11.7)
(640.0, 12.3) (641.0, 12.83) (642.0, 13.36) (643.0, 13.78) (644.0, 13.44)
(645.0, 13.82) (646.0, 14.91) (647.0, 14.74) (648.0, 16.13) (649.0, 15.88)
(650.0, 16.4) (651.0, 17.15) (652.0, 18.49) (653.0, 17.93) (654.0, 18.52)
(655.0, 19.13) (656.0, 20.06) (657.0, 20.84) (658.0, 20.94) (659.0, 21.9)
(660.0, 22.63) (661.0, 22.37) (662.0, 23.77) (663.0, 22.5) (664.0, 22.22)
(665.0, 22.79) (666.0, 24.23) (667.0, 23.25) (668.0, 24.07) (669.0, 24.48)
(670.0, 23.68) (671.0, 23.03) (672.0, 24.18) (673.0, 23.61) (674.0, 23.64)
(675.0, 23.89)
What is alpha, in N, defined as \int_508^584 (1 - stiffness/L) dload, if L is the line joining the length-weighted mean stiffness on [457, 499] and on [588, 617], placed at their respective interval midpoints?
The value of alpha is -4.9 N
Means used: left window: 18.2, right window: 21.7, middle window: 21.4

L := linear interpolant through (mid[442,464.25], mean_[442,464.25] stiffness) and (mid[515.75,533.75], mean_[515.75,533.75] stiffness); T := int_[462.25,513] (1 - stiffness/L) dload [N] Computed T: 6.9 N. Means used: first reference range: 22.3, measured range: 18.8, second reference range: 21.1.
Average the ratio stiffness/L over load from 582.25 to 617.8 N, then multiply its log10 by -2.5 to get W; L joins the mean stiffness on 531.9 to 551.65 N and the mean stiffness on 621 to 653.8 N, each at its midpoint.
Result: -0.22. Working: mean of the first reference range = 21.3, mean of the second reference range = 15.4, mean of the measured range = 21.7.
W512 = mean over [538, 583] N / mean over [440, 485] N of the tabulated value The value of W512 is 1.11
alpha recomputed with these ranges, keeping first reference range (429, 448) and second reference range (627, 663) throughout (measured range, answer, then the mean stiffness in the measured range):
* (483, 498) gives 1.1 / 20.2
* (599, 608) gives -2.1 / 22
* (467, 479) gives 3.9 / 15.1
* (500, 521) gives -0.3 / 21.3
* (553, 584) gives -4.3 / 21.6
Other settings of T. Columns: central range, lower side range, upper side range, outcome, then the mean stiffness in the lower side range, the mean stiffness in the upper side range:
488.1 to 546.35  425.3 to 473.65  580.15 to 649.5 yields -2.40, 21.4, 18.9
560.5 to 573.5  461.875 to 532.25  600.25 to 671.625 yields -1.55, 19.4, 18.8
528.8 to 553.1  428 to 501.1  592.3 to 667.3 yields -1.99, 20.4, 18.9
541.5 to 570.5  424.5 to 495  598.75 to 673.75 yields -2.48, 20.4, 19.1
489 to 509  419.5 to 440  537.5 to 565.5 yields 0.81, 23.1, 21.4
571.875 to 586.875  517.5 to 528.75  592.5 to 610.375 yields -0.29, 21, 21.8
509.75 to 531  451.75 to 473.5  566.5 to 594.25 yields -0.90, 18.8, 21.8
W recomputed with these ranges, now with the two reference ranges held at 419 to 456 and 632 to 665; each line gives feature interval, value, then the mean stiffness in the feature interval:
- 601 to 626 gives -0.16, 20.7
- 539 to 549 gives -0.07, 21.4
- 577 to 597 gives -0.17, 21.9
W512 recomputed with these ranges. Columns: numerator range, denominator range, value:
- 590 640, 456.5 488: 1.12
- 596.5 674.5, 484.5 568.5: 0.91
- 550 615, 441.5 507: 1.09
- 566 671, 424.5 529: 0.96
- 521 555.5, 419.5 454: 0.91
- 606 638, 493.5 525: 0.86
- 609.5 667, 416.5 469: 0.81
